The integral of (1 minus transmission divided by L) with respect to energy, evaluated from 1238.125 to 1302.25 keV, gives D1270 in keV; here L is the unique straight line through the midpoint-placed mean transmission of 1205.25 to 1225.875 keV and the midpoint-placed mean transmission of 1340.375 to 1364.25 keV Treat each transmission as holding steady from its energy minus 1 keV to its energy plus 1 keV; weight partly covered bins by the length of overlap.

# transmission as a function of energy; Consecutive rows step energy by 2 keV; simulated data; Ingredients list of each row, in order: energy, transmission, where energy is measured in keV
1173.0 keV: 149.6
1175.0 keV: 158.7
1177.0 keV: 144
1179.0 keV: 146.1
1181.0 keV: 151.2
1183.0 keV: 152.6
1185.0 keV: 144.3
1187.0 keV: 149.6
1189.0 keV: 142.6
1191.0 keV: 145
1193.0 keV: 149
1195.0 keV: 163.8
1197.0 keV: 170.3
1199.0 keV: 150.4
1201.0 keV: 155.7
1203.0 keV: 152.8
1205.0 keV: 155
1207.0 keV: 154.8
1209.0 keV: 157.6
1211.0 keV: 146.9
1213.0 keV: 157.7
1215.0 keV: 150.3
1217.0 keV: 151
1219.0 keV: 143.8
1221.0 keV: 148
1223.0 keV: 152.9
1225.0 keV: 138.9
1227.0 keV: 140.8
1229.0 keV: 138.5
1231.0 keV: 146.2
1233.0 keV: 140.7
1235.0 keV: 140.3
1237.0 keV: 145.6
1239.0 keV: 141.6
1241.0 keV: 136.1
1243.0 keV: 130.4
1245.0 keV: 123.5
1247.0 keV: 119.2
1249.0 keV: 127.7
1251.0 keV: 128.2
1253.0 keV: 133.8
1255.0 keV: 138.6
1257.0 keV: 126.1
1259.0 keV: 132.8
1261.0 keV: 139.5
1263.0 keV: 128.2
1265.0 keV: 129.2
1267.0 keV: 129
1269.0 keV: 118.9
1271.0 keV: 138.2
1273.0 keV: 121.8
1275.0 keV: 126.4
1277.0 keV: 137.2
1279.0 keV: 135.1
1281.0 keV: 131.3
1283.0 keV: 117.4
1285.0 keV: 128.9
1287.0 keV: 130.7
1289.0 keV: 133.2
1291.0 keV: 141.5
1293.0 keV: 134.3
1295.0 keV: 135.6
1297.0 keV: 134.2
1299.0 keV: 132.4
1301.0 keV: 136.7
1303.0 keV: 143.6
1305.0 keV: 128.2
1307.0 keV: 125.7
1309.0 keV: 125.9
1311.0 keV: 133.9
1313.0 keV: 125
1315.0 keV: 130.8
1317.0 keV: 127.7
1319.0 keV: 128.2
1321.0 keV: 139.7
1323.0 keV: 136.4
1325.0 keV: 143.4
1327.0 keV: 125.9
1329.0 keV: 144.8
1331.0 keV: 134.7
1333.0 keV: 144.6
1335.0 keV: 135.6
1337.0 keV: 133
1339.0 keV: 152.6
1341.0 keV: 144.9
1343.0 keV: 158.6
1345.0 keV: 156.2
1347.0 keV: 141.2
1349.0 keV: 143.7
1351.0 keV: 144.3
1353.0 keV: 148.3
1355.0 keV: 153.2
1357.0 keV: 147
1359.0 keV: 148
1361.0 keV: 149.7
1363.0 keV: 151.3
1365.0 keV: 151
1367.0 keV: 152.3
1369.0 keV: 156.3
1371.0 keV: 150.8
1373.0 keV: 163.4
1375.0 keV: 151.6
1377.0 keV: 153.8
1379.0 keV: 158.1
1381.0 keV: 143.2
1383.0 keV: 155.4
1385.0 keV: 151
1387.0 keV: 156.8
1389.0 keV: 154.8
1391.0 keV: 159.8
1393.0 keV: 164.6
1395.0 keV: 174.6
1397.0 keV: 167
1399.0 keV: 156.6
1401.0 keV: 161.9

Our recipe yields 8.0 keV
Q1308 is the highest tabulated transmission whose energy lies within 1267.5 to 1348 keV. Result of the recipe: 158.6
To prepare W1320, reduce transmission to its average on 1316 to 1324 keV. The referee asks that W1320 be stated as 133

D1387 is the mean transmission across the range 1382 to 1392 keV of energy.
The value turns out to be 156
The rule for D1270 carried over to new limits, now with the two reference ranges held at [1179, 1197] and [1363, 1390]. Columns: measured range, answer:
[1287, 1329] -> 5.30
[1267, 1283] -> 2.42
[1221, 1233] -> 0.61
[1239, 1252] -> 1.97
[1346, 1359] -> 0.58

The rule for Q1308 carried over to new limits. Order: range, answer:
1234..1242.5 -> 145.6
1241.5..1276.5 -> 139.5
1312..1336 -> 144.8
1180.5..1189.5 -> 152.6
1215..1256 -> 152.9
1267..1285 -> 138.2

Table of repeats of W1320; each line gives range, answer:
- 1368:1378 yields 155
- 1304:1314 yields 128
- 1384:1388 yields 154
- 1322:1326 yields 140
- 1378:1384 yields 152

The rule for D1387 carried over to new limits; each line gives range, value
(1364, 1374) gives 155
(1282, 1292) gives 130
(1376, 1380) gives 156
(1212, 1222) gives 150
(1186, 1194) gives 147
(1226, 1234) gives 142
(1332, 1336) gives 140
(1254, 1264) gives 133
